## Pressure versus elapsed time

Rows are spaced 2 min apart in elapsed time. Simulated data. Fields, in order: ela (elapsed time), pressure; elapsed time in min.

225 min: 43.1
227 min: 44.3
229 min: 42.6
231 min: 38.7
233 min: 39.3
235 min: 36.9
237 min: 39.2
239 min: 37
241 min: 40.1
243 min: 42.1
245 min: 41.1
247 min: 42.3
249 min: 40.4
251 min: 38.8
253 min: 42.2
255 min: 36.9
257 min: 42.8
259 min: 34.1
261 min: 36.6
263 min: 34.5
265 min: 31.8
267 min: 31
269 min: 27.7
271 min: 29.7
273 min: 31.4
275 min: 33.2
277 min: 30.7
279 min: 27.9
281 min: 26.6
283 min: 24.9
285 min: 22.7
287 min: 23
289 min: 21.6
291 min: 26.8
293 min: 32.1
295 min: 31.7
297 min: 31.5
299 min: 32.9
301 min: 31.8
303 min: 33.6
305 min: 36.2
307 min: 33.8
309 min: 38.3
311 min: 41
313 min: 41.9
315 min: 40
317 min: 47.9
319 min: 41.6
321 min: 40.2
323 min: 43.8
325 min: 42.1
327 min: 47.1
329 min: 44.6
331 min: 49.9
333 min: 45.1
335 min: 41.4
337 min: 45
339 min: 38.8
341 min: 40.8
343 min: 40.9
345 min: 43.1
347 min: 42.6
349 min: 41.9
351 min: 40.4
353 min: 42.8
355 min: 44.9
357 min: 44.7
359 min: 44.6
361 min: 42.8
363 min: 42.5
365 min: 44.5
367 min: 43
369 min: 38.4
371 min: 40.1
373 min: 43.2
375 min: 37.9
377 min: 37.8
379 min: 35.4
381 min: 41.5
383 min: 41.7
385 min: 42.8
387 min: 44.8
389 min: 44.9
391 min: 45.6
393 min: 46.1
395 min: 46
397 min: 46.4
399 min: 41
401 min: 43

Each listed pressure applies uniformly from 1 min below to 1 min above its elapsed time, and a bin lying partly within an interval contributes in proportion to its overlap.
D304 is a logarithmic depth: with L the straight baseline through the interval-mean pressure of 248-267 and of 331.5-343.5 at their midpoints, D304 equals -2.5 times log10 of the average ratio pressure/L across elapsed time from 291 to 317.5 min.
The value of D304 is 0.13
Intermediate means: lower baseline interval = 37.2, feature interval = 35.8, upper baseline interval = 42.4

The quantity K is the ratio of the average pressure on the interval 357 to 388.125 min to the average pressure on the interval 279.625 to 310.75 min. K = 1.4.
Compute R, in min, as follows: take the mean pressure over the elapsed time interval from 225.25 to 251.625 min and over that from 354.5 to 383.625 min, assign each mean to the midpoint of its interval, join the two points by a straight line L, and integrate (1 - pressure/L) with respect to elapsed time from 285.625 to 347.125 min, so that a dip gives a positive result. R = 4.1 min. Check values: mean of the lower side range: 40.3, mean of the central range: 38.3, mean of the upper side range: 41.5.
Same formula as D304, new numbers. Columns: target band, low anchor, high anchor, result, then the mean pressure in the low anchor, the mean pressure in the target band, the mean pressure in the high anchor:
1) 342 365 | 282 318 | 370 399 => -0.11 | 32.9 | 42.9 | 42.4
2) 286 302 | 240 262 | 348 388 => 0.37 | 39.8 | 28.9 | 41.8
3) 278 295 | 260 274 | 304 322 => 0.33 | 31.8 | 26.1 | 40.1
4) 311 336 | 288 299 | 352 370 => -0.23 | 29.1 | 43.7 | 43.1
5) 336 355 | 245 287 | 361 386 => -0.08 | 33.2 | 42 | 40.8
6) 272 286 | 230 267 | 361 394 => 0.36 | 38.4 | 28.2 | 41.9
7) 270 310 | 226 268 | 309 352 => 0.33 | 38.7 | 30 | 42.8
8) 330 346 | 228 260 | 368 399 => -0.05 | 39.7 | 43.1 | 42.1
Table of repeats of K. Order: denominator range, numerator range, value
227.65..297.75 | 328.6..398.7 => 1.25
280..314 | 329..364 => 1.38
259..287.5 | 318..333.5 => 1.49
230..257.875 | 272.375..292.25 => 0.67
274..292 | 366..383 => 1.51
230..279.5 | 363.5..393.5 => 1.15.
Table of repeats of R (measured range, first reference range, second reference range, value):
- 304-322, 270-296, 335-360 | -2.80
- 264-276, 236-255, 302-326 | 2.79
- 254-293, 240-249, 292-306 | 7.07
